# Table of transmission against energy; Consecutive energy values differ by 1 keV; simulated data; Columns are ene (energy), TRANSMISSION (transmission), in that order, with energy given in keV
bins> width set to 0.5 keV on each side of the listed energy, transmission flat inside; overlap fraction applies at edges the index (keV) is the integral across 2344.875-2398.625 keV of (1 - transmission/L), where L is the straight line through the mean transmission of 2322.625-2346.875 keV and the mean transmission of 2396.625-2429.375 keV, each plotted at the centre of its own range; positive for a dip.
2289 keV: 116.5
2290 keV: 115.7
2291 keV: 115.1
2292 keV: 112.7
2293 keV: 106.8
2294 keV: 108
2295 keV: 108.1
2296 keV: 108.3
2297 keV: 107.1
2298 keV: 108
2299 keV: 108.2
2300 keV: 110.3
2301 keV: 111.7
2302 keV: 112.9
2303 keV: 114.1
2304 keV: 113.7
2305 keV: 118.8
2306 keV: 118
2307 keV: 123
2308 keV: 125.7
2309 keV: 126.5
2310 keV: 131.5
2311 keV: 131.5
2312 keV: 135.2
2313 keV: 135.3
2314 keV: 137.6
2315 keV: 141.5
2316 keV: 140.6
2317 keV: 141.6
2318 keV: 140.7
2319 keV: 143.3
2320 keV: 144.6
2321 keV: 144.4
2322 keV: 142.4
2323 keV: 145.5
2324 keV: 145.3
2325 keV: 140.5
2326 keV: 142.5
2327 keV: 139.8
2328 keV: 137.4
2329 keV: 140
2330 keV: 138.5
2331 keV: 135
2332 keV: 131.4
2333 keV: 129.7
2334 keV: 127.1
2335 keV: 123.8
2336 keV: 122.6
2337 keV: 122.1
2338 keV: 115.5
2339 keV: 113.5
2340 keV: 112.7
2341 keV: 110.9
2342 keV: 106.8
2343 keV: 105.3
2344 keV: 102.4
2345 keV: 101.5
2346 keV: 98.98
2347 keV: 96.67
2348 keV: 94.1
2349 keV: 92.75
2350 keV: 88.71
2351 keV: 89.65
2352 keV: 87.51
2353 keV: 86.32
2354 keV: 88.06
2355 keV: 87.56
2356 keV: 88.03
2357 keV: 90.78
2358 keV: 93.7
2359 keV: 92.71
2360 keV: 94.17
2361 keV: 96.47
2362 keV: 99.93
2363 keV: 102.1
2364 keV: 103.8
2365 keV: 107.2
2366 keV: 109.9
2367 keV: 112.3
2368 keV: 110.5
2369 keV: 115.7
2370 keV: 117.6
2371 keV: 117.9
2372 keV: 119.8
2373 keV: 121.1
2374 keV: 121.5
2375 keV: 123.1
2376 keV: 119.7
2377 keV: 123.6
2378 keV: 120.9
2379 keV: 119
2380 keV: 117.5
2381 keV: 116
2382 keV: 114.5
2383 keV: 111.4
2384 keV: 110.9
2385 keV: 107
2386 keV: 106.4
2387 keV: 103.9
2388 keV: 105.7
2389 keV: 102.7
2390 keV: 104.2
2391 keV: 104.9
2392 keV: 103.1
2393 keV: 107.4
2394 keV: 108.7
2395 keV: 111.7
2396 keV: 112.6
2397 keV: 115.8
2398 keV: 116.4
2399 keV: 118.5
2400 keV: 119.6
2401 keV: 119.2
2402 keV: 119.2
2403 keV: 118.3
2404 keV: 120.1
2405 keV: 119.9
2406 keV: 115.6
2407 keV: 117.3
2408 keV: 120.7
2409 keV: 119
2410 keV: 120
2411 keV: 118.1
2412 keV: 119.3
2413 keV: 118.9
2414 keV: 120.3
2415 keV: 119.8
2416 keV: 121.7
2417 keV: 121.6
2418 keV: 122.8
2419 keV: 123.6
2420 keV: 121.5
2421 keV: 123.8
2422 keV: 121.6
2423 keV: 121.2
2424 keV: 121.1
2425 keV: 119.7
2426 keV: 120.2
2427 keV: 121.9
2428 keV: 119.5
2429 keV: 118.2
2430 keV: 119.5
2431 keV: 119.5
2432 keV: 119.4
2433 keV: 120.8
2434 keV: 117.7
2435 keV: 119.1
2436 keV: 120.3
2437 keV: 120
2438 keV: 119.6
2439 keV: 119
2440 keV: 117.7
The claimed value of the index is 7.1 keV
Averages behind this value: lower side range 124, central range 106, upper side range 120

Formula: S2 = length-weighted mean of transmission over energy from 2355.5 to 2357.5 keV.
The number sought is 89.4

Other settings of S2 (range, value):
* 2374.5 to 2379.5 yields 121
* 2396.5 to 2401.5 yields 118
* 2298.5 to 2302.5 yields 111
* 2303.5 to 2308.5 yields 120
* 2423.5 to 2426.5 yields 120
